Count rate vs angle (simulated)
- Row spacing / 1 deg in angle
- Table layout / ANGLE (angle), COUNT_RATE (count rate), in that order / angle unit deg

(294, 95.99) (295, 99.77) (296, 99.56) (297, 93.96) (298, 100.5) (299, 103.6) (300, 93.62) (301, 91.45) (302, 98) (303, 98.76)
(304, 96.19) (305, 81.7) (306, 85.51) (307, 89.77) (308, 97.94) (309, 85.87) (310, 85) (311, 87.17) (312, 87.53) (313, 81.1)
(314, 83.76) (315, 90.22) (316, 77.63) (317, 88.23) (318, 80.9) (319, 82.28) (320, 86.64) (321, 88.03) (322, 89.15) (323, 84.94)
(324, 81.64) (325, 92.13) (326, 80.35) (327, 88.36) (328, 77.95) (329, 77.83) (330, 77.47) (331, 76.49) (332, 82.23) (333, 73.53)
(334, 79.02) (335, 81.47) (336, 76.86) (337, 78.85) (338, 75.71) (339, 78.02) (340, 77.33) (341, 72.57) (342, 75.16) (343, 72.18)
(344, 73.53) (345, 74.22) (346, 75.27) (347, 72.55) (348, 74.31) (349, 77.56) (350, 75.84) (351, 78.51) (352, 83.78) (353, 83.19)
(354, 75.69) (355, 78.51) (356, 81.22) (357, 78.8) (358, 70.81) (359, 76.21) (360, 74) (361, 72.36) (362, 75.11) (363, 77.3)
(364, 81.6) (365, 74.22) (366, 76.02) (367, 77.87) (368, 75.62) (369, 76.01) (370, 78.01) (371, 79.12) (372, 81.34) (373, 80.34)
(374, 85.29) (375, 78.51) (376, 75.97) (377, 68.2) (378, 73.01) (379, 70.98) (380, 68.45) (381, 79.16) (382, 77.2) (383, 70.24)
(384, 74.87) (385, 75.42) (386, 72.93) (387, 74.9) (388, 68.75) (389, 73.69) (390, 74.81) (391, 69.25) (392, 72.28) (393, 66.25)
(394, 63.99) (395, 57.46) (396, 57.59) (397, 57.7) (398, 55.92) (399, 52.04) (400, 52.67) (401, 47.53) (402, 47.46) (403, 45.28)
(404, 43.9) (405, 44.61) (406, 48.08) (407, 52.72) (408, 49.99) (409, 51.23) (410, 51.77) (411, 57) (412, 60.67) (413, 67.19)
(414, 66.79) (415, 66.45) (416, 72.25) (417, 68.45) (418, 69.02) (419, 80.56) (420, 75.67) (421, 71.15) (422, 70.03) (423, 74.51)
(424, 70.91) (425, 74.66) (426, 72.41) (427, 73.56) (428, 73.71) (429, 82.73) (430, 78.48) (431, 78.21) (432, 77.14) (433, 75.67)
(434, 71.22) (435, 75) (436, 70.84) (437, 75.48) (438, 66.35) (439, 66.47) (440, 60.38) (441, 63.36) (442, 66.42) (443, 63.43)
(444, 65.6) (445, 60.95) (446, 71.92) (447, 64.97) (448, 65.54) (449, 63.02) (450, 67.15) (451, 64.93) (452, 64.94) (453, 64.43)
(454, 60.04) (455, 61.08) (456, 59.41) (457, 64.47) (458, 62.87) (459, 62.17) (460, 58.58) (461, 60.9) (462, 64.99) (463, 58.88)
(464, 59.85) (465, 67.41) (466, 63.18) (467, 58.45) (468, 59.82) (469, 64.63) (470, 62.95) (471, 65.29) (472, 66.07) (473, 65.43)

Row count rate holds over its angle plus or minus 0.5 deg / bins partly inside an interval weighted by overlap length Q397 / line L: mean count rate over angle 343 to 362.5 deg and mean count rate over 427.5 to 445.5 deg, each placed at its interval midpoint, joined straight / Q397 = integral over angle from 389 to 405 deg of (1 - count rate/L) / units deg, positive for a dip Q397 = 3.41 deg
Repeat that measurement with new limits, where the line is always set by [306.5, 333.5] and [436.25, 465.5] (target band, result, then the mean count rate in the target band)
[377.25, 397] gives 1.0 deg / 70.2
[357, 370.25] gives 0.3 deg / 75.9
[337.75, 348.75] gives 0.8 deg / 74.7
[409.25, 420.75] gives 0.5 deg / 66.6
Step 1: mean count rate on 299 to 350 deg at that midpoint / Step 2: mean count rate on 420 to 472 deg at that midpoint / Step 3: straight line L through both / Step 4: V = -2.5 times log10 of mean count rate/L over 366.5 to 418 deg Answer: 0.13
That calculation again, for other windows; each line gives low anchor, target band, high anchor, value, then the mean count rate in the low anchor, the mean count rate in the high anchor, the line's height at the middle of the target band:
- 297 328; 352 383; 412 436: 0.06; 88.5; 73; 80.9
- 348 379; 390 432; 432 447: 0.13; 77.2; 68.3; 71.6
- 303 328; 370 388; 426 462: 0.02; 86.4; 67.5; 77.1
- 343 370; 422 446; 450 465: -0.09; 76.5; 62.3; 65.6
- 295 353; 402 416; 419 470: 0.30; 83.8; 67.4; 72.3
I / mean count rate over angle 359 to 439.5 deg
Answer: 68.9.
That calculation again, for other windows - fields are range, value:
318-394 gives 77.1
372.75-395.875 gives 72.4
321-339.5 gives 80.9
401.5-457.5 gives 65.5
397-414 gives 52.4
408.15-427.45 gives 67.8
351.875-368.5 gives 77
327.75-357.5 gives 77.2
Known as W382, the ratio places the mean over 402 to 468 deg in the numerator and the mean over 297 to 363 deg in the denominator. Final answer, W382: 0.79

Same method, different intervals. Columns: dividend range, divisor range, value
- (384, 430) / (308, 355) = 0.80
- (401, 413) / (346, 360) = 0.66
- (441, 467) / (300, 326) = 0.72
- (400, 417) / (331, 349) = 0.72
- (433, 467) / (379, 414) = 1.05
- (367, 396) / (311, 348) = 0.91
